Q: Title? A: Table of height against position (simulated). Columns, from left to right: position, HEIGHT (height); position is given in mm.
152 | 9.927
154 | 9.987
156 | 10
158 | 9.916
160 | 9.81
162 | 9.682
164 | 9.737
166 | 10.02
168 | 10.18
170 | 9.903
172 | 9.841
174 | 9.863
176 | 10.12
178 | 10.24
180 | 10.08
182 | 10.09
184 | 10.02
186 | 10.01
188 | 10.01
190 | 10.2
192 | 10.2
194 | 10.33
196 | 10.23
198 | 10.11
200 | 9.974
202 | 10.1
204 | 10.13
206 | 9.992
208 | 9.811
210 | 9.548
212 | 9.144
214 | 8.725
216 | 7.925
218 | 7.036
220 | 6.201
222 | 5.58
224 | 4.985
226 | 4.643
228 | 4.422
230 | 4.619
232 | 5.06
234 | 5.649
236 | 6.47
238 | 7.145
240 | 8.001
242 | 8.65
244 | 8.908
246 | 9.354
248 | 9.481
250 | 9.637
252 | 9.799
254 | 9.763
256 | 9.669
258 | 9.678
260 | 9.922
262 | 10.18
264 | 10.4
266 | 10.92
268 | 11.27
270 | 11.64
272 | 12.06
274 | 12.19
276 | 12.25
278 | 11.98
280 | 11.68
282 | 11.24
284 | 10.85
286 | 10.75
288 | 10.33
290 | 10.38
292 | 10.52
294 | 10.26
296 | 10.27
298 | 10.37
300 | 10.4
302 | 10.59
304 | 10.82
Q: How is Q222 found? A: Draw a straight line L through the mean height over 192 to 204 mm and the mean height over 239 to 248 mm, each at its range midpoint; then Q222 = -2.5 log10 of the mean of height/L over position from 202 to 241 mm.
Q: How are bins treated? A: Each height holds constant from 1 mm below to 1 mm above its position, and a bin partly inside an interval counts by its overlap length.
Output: 0.30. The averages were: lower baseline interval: 10.2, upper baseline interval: 8.81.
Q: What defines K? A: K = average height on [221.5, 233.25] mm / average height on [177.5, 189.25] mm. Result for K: 0.5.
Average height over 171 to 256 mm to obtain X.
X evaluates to 8.63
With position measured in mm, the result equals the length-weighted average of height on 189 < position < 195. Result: 10.2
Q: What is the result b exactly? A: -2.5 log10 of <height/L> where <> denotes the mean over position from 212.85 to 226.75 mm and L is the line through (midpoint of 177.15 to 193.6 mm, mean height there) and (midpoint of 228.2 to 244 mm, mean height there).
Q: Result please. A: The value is 0.19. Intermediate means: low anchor 10.1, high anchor 6.56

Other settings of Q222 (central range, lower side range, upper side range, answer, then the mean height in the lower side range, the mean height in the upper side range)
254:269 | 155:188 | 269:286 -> 0.12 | 9.97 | 11.7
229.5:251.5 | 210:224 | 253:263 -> 0.16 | 7.41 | 9.84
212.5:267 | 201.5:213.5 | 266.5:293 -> 0.31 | 9.73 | 11.3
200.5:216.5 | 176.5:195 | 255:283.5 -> 0.10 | 10.1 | 11.1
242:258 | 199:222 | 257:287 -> 0.09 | 8.82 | 11.1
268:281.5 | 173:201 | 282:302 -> -0.14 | 10.1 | 10.5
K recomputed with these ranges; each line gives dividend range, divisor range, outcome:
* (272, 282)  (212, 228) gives 1.84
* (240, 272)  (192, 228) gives 1.18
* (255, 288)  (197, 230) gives 1.39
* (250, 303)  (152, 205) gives 1.07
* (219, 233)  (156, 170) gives 0.51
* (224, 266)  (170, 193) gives 0.80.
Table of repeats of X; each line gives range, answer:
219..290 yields 9.03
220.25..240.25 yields 5.59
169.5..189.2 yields 10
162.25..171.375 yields 9.93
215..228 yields 5.94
